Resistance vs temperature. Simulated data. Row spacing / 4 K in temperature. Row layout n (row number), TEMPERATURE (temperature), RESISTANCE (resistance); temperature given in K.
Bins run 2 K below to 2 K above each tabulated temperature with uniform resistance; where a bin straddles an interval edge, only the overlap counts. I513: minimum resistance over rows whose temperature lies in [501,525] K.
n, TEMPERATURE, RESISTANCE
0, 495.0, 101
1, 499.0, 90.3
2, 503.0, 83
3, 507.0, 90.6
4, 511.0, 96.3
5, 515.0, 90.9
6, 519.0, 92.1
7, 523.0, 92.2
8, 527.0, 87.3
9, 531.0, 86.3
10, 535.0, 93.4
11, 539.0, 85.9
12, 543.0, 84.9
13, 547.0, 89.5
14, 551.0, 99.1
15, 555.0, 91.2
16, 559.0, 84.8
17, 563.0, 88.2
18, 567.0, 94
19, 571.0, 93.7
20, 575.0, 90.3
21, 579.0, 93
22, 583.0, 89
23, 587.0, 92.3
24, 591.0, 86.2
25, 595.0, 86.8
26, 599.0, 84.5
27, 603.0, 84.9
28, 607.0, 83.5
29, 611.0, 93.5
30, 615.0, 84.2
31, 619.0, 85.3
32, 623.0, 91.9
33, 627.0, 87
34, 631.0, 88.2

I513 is 83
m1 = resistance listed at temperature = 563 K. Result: 88.2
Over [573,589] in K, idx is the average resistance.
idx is 91.2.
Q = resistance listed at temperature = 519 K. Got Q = 92.1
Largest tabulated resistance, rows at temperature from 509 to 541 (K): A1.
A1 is 96.3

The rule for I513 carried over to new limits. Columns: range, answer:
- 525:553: 84.9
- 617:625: 85.3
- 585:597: 86.2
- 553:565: 84.8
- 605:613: 83.5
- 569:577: 90.3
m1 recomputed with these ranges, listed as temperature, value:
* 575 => 90.3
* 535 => 93.4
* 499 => 90.3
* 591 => 86.2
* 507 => 90.6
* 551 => 99.1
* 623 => 91.9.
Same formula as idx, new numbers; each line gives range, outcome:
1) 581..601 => 87.8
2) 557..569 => 89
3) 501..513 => 90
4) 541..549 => 87.2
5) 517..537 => 90.3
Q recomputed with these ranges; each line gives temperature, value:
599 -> 84.5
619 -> 85.3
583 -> 89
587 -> 92.3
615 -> 84.2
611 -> 93.5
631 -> 88.2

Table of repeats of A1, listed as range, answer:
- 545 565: 99.1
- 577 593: 93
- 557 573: 94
